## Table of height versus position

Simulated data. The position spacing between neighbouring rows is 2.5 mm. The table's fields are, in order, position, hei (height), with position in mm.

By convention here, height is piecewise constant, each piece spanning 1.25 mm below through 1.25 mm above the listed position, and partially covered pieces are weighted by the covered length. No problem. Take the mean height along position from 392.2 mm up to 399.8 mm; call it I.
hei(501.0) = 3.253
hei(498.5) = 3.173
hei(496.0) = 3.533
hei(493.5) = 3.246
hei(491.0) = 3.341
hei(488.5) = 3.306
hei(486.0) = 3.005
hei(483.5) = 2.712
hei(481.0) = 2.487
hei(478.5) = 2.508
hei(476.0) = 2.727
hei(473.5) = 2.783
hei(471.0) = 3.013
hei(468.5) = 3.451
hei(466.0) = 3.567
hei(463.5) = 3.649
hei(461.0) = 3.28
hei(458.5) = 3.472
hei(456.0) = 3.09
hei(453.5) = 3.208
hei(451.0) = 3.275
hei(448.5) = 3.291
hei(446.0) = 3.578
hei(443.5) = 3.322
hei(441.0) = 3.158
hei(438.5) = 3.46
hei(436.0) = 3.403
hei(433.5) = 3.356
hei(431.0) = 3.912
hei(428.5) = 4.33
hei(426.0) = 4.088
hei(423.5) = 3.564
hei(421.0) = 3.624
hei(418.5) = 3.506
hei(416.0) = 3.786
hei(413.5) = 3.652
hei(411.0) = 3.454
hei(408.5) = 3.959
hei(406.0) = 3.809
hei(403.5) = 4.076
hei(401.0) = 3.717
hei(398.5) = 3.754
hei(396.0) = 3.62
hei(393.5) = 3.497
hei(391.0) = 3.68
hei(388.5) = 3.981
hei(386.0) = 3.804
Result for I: 3.62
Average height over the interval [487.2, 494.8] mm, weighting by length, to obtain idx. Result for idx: 3.3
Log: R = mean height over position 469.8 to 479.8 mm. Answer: 2.76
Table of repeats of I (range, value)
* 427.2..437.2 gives 3.75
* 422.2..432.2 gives 3.97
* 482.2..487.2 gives 2.85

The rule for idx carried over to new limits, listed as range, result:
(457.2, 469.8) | 3.48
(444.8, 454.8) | 3.34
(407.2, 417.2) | 3.71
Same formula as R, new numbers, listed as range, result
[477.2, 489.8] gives 2.81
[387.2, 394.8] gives 3.72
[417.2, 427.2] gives 3.69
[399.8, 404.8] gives 3.9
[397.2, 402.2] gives 3.73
